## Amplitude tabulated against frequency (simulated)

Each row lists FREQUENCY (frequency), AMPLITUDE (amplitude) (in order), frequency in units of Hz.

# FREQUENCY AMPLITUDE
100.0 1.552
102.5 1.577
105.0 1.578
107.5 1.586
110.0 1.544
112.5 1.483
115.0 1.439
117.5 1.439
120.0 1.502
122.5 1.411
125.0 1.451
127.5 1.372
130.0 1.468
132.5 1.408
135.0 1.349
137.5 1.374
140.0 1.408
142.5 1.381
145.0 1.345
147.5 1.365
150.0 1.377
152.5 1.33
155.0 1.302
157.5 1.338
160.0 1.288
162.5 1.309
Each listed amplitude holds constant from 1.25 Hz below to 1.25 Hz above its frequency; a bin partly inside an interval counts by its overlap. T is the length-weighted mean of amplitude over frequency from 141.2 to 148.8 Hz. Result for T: 1.36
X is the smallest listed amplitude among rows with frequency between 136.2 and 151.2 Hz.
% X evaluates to 1.345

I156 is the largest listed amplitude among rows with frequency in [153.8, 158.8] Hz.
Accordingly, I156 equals 1.338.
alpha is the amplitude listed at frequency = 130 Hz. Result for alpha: 1.468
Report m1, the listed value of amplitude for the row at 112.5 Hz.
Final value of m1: 1.483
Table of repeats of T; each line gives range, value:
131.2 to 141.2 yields 1.39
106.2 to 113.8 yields 1.54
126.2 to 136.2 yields 1.4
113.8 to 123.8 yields 1.45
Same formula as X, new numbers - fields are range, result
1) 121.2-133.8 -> 1.372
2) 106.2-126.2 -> 1.411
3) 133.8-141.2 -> 1.349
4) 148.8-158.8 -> 1.302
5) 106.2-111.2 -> 1.544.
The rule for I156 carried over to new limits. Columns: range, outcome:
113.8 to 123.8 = 1.502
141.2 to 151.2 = 1.381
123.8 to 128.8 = 1.451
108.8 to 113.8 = 1.544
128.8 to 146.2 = 1.468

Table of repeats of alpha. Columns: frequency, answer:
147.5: 1.365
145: 1.345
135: 1.349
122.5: 1.411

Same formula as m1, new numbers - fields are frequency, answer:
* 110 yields 1.544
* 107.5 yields 1.586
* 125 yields 1.451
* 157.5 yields 1.338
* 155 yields 1.302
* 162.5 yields 1.309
